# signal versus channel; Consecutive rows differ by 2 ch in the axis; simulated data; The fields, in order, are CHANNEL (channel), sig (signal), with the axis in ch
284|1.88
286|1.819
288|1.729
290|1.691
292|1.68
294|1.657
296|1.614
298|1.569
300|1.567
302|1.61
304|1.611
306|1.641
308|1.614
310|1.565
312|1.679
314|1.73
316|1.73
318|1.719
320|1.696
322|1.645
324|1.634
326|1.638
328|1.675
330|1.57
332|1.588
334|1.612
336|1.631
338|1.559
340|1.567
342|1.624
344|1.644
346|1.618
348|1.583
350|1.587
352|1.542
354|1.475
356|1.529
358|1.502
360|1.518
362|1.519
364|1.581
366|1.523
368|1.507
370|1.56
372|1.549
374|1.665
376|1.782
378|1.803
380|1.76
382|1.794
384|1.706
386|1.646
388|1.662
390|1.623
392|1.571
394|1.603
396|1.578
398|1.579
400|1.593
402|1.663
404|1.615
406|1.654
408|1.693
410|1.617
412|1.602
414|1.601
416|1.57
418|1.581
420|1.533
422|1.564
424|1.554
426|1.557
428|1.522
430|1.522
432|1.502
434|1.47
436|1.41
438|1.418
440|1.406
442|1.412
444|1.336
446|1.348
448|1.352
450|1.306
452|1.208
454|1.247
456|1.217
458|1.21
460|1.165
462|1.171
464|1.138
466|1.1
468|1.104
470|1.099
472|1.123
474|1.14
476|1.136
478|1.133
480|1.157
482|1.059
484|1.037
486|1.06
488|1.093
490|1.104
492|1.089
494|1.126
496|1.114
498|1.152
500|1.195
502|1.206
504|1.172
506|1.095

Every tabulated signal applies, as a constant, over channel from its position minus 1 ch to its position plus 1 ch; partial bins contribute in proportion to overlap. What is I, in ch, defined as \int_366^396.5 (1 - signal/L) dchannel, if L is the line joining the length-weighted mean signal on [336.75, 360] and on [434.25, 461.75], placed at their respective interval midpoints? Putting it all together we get -3.5 ch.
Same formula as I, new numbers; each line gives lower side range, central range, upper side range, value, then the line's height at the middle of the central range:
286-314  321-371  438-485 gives -1.95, 1.52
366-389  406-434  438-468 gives -2.57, 1.44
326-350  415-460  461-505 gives -4.84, 1.27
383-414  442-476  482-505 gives 2.53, 1.3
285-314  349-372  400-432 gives 1.20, 1.62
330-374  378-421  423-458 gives -4.70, 1.47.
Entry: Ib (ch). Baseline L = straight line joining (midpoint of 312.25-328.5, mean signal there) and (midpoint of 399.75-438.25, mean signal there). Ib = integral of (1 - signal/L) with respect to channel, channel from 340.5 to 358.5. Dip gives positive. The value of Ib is 0.87 ch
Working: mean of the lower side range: 1.68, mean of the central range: 1.57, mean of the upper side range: 1.56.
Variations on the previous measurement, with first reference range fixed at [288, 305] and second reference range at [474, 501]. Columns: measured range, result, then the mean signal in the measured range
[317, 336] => -1.12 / 1.64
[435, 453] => -1.81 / 1.36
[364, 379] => -2.07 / 1.62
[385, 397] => -2.09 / 1.61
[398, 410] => -2.66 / 1.64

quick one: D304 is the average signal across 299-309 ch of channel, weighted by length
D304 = 1.61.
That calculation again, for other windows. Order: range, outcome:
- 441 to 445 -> 1.37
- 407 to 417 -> 1.62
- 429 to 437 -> 1.48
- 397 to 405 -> 1.61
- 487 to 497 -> 1.11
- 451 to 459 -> 1.22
